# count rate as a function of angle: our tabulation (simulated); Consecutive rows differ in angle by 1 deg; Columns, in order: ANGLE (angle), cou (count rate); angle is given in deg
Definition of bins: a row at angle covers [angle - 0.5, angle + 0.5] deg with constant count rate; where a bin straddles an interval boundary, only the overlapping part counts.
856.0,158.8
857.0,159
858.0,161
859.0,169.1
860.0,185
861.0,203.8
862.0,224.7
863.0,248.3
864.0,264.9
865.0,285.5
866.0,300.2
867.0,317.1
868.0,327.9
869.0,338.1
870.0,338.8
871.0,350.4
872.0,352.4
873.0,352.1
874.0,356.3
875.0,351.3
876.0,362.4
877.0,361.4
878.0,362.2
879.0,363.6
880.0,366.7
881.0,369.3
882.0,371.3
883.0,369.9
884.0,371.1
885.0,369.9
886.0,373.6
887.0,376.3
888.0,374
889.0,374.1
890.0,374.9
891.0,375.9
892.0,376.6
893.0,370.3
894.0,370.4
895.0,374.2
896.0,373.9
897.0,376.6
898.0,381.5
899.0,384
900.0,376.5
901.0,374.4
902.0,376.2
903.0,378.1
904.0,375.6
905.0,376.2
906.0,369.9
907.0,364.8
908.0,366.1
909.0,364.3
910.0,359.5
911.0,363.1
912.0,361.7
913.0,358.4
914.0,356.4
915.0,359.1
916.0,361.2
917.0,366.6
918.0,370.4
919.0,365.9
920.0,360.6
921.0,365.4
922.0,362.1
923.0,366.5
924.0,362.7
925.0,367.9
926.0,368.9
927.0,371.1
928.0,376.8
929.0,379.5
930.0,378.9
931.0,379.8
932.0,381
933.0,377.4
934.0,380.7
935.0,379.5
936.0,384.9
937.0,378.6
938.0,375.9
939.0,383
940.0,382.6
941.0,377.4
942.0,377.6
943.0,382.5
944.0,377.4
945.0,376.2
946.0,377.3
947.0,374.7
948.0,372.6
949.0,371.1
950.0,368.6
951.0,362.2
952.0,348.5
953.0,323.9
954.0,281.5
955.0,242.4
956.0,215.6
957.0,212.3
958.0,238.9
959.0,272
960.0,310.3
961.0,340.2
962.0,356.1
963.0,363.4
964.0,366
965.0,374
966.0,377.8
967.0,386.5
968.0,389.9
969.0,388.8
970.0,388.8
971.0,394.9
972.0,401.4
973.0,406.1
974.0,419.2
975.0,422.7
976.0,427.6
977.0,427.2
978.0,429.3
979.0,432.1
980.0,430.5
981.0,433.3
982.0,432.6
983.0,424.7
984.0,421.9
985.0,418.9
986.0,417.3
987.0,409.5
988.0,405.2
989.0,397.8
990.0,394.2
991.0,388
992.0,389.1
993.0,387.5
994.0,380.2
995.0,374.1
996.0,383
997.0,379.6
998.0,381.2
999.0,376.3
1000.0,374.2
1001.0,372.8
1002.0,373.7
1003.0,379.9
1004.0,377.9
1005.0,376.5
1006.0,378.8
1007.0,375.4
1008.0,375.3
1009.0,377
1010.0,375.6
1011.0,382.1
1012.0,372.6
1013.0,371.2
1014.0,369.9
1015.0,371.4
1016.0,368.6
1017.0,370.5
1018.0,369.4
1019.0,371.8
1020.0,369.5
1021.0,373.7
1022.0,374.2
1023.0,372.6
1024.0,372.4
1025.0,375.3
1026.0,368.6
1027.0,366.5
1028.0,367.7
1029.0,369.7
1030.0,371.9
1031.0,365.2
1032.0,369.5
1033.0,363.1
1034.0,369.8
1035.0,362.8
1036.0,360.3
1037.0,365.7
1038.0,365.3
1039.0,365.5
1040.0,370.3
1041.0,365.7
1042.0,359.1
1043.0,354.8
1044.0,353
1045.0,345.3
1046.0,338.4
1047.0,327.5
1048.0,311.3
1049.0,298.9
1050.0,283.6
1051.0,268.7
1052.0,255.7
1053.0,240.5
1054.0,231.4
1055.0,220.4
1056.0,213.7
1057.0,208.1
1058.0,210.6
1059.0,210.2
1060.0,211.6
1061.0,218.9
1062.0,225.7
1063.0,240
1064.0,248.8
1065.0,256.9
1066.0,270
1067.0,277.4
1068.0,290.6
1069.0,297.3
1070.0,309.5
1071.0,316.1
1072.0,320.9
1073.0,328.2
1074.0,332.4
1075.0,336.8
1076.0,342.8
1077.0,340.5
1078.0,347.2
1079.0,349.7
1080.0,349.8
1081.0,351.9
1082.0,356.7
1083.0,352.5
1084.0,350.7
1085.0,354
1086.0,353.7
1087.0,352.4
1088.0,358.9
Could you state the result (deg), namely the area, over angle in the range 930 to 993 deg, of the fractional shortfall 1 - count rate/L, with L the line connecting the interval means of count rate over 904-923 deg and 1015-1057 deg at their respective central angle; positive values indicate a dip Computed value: -3.6 deg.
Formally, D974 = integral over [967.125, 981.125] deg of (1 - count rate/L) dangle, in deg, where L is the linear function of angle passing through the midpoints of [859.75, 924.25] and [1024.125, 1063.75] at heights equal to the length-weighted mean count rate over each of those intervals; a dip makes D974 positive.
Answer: -3.5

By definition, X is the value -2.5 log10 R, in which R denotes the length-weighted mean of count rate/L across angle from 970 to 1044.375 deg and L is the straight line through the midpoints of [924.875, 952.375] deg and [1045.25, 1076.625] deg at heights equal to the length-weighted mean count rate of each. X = -0.21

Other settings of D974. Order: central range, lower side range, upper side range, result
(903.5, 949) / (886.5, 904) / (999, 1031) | 0.4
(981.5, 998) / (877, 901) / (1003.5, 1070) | -2.8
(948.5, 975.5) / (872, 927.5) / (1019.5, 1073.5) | 0.0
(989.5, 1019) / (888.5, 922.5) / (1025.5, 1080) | -4.2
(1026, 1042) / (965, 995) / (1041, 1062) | -3.1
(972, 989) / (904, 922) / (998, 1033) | -2.3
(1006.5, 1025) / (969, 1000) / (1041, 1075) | -1.1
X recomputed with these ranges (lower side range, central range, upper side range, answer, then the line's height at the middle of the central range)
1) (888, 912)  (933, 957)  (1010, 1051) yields 0.04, 368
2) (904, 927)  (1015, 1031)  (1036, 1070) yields -0.22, 303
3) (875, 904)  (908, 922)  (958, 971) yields 0.01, 367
